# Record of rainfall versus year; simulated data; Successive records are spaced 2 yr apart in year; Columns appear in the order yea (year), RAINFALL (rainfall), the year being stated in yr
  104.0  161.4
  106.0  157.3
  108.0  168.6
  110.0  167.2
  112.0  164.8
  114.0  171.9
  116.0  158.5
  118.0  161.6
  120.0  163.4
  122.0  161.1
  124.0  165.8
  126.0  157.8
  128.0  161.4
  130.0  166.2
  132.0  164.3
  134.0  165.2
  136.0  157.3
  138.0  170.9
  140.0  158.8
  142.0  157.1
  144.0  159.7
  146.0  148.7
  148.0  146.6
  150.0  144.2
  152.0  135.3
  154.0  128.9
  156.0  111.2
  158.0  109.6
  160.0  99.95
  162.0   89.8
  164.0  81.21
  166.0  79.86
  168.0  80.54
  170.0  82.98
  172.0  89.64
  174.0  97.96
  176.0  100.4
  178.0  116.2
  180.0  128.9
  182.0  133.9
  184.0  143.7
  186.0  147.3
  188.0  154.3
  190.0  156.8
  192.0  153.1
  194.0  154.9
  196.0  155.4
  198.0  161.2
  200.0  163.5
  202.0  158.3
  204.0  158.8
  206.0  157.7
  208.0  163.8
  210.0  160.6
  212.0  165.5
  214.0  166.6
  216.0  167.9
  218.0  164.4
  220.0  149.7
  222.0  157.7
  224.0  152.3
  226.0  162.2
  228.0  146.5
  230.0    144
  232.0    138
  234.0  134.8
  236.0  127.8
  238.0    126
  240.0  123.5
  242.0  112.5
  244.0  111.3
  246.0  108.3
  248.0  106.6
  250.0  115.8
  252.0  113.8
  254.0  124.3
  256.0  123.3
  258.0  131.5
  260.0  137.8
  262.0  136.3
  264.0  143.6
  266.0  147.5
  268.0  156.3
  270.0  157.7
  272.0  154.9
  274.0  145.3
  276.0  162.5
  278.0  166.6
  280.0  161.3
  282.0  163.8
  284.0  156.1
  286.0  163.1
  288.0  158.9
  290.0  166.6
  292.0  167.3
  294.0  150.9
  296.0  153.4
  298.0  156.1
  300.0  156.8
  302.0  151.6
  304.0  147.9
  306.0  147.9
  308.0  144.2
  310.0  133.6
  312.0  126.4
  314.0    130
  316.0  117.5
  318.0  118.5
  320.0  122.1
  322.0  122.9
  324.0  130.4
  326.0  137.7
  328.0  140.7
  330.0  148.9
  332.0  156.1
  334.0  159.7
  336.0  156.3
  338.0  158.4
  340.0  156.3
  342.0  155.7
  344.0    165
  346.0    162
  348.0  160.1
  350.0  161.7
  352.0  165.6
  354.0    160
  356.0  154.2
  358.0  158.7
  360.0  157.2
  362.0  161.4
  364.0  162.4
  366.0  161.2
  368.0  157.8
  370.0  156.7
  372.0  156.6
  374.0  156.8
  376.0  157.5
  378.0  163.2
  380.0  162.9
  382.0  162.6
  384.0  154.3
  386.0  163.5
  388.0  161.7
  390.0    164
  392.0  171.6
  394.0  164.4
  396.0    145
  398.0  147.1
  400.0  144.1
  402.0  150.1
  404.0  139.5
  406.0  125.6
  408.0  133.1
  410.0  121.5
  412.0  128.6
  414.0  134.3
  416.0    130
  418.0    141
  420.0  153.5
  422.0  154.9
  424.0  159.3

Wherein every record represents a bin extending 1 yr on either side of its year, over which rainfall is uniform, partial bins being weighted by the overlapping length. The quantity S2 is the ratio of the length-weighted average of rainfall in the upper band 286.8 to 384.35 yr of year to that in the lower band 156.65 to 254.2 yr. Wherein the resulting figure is 1.1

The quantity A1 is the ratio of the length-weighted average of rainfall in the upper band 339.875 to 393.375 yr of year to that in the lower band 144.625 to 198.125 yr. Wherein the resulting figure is 1.30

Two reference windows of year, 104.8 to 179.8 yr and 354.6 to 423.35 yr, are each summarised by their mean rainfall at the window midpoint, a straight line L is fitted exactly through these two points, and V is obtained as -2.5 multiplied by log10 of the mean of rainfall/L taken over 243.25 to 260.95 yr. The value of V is 0.21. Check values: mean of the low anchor 138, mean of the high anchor 152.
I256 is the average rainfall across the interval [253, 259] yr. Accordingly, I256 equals 126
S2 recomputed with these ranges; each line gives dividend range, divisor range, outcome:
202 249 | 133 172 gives 1.15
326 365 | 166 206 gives 1.18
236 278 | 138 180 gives 1.13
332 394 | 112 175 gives 1.17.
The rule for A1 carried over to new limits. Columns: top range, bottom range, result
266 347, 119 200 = 1.10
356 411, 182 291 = 1.05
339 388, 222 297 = 1.12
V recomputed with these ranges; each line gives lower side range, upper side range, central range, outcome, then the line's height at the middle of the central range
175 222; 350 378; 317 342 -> 0.11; 158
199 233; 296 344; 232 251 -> 0.28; 154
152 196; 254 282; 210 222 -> -0.23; 131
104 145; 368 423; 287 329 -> 0.09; 154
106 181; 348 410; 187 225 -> -0.12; 142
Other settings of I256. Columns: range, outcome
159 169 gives 86.3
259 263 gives 137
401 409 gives 137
